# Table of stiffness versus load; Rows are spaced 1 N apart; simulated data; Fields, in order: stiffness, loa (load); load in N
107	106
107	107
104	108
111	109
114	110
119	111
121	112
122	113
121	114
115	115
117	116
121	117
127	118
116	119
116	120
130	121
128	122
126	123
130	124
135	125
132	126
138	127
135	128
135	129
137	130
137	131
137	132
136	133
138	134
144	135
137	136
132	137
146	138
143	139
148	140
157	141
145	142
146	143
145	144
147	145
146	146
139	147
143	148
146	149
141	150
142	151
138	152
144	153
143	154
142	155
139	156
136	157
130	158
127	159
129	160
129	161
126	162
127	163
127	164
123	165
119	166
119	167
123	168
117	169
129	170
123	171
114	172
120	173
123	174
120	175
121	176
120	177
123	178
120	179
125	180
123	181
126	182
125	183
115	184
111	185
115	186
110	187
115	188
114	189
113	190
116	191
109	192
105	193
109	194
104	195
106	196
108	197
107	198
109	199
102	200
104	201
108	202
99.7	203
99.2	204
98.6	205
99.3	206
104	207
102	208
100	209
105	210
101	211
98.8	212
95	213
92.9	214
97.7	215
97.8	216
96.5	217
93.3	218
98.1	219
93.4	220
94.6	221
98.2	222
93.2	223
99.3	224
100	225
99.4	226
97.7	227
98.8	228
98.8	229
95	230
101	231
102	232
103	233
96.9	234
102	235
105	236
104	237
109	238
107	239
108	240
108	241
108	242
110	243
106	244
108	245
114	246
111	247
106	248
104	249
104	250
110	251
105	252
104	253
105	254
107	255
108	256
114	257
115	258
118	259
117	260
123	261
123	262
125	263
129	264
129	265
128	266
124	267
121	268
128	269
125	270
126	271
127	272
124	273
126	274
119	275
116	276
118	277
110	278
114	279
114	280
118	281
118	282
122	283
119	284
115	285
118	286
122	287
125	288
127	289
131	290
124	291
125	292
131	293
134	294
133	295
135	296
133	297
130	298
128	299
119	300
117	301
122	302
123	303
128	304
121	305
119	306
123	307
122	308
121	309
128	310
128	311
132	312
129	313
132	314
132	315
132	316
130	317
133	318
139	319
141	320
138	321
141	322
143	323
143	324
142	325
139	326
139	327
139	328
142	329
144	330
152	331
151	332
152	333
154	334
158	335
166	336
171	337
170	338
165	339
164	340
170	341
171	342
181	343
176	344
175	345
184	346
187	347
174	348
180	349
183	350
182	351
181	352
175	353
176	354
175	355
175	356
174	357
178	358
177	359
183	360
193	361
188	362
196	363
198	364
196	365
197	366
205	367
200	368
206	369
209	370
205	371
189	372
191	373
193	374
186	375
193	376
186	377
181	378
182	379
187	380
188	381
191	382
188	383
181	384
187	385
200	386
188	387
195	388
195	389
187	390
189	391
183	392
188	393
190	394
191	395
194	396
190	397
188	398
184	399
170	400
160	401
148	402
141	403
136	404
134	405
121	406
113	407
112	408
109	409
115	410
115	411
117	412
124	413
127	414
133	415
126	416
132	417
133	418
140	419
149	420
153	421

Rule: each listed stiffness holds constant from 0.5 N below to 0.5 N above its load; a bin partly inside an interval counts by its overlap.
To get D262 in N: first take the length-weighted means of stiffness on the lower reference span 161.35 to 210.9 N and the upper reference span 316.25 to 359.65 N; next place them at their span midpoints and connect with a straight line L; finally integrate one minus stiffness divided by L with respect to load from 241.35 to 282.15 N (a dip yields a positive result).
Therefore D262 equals 6.4 N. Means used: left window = 114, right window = 161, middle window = 116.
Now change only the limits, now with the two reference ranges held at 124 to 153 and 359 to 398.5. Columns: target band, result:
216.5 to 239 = 8.5 N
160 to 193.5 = 6.5 N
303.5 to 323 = 5.2 N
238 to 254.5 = 5.7 N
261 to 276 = 3.9 N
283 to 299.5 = 4.4 N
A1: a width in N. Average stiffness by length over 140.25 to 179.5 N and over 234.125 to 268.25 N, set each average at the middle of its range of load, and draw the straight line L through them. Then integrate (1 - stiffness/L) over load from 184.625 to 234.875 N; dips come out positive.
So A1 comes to 7.86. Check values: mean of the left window 132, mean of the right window 112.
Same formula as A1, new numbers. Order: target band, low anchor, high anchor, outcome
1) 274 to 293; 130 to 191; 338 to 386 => 5.1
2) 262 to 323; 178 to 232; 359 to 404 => 8.3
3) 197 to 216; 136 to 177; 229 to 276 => 3.3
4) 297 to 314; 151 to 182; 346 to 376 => 4.6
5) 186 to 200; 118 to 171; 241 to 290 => 2.0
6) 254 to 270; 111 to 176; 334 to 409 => 3.7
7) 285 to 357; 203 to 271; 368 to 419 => -2.9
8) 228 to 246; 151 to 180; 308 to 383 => 4.9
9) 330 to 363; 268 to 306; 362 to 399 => -1.2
